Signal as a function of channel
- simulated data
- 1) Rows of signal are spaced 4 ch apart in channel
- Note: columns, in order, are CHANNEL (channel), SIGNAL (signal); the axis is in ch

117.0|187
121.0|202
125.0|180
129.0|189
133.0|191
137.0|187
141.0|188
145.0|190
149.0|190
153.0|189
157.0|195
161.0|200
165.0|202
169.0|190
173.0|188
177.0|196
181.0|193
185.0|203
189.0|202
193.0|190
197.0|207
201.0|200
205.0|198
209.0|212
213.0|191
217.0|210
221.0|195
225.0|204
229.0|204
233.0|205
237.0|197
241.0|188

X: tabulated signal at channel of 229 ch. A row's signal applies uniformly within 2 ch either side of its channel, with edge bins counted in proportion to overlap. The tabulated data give 204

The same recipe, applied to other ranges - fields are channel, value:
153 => 189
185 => 203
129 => 189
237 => 197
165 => 202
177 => 196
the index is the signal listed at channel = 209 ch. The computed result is 212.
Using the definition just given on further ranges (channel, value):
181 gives 193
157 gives 195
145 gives 190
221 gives 195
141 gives 188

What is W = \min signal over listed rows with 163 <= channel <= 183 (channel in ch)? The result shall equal 188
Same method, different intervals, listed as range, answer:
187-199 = 190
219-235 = 195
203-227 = 191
